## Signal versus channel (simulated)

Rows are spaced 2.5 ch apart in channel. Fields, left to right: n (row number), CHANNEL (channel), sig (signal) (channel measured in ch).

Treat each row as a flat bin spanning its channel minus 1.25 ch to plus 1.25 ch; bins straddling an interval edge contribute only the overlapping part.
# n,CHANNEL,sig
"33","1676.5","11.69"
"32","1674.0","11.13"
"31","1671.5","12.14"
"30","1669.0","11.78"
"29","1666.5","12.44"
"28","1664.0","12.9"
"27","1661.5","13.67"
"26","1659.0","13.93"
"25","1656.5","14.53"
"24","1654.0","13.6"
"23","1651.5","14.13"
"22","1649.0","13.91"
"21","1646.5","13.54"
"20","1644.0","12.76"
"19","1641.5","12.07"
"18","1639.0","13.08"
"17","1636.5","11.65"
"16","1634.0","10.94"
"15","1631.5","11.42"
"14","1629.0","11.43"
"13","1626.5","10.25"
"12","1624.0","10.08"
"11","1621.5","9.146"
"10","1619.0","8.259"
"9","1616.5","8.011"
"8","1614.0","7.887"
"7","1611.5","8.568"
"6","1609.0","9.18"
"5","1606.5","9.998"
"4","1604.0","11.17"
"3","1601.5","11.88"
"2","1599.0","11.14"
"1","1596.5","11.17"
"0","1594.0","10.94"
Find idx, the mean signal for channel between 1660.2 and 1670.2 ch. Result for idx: 12.7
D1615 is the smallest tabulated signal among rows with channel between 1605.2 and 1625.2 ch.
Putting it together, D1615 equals 7.887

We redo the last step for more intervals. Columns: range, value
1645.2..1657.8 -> 13.54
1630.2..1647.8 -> 10.94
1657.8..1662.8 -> 13.67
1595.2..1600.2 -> 11.14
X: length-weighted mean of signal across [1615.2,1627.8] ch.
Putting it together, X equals 9.15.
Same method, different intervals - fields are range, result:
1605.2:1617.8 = 8.74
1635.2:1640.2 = 12.3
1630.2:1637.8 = 11.3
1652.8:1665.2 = 13.7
